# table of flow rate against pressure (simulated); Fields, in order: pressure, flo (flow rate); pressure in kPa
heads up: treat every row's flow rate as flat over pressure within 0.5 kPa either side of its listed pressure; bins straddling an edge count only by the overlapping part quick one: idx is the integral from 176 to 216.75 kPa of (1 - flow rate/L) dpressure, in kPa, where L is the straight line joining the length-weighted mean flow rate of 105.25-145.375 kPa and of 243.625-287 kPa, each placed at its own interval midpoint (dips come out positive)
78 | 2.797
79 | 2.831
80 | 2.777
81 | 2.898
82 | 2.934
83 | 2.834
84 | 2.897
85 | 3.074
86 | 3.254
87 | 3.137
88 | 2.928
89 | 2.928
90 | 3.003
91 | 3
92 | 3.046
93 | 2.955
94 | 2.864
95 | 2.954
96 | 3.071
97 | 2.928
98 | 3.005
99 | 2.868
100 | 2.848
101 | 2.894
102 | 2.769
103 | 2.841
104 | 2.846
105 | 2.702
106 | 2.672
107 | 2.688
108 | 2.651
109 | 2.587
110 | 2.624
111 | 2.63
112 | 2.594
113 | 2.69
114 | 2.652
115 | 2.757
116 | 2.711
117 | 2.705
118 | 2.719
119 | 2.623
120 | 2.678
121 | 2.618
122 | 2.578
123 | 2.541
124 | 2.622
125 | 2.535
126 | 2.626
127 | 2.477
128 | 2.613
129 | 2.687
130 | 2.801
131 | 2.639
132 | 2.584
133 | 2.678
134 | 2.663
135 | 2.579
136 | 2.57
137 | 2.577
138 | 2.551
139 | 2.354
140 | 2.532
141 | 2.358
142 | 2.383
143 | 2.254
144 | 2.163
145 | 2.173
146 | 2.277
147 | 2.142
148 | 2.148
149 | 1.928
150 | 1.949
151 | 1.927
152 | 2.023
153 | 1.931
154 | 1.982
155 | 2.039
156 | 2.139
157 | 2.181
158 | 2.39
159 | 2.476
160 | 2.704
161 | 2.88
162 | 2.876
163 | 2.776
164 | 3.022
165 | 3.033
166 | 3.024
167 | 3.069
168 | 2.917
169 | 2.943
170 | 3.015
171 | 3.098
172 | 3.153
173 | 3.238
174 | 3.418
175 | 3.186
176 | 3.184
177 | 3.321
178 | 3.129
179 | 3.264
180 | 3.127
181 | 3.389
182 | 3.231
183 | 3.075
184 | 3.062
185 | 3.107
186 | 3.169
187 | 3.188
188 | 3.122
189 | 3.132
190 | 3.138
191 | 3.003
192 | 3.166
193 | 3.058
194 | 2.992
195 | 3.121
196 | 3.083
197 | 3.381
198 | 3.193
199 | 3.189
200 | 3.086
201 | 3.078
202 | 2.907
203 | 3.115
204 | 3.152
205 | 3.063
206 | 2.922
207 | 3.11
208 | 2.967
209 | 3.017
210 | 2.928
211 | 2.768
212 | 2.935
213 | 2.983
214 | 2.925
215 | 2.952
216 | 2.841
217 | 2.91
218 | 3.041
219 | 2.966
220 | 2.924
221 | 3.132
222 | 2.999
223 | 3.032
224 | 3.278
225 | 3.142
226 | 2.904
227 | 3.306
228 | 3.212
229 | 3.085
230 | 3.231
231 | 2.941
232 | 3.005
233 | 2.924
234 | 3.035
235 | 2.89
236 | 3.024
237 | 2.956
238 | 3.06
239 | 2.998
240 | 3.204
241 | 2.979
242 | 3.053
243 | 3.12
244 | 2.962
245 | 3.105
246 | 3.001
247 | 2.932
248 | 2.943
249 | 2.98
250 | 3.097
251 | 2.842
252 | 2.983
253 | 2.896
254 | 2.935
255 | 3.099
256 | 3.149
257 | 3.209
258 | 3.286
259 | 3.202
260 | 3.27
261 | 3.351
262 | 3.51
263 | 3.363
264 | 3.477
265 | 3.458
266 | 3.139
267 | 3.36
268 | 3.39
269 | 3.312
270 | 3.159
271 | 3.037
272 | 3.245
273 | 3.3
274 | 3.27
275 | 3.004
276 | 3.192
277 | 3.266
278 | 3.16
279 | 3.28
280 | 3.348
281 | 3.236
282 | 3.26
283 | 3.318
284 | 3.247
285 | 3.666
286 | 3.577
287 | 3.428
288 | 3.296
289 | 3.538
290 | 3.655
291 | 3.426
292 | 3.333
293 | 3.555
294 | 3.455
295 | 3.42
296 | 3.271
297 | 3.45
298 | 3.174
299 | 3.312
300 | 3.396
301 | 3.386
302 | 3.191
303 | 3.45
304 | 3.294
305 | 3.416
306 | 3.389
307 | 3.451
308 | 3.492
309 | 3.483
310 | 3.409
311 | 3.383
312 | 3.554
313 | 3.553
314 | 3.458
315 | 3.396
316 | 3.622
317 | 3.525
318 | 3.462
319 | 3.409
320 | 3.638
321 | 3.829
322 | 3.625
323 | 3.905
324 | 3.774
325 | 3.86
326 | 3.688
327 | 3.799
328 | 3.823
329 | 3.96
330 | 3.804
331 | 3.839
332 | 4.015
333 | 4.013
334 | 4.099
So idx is -2.6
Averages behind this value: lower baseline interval 2.58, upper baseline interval 3.21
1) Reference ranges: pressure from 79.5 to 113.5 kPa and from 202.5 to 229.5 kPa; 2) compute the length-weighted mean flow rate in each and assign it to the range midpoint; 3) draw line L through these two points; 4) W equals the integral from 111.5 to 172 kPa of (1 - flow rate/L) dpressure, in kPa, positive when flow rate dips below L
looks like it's 7.9 kPa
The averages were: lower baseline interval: 2.86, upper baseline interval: 3.02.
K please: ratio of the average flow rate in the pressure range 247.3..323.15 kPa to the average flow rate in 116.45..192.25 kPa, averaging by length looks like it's 1.23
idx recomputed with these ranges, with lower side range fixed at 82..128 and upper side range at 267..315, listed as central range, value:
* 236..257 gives 1.3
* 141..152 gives 2.9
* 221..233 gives 0.3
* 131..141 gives 1.1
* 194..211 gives 0.1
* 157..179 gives 0.0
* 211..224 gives 0.7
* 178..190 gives -0.5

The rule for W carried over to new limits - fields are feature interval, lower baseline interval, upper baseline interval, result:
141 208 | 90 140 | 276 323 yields 2.7 kPa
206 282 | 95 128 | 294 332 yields 3.7 kPa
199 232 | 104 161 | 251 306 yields -1.0 kPa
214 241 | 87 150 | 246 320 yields 0.5 kPa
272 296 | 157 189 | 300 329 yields 0.6 kPa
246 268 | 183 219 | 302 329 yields 0.9 kPa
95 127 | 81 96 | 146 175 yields 1.6 kPa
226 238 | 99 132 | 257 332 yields 0.5 kPa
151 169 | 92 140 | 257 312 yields 2.0 kPa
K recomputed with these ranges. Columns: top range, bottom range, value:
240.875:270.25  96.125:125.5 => 1.16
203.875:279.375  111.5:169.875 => 1.23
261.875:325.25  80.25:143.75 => 1.25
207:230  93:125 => 1.10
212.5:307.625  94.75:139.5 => 1.19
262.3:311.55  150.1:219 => 1.14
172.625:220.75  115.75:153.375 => 1.26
